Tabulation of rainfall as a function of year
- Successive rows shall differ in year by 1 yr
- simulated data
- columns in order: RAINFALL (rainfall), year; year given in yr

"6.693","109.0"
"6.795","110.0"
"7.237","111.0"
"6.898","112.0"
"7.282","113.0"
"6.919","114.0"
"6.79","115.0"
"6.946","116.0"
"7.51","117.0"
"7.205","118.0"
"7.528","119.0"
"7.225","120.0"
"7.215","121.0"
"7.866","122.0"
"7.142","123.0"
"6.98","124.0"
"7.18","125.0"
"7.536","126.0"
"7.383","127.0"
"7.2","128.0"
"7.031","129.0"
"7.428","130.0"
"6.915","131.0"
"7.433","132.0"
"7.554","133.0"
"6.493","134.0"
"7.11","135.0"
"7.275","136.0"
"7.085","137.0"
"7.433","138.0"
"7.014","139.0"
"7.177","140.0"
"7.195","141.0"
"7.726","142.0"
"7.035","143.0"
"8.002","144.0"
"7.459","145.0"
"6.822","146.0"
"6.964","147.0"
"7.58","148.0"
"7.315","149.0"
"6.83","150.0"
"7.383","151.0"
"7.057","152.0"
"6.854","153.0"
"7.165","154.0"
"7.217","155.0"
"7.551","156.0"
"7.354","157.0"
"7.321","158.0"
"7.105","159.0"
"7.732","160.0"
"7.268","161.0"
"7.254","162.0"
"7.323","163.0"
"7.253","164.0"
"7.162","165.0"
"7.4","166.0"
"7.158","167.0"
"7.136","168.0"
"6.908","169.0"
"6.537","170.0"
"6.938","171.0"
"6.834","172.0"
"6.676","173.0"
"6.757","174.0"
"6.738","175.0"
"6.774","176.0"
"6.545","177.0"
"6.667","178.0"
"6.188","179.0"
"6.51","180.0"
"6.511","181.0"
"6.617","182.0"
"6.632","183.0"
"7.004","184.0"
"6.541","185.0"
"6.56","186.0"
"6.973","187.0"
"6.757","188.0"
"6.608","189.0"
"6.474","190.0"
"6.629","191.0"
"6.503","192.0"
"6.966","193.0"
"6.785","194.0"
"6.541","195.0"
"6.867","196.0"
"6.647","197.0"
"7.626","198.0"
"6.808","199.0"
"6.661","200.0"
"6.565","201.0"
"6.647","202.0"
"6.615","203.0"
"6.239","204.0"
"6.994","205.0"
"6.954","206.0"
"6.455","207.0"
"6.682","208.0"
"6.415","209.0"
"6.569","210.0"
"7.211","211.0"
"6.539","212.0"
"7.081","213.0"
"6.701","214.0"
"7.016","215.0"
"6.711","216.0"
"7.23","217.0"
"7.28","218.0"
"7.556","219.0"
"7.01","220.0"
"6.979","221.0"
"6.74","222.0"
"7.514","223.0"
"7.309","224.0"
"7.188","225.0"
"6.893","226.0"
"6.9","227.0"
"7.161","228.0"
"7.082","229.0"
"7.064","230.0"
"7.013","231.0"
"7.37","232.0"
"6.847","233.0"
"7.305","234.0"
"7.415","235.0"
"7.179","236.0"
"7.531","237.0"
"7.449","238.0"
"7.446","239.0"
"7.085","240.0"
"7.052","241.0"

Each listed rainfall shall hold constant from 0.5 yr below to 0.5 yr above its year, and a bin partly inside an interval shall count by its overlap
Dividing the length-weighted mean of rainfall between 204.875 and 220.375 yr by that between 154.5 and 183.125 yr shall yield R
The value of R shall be 0.99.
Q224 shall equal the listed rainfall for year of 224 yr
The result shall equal 7.309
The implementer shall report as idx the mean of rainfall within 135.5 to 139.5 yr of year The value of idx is 7.2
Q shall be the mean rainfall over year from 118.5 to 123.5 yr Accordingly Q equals 7.4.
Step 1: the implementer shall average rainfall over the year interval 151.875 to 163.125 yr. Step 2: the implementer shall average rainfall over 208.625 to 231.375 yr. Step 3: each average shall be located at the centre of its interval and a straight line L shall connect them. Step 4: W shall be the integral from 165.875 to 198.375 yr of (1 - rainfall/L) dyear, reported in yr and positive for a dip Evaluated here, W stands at 1.9 yr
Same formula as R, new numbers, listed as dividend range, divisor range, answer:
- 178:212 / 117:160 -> 0.92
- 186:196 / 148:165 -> 0.92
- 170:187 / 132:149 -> 0.92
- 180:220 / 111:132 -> 0.94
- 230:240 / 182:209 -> 1.08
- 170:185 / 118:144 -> 0.92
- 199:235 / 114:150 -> 0.96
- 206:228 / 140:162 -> 0.96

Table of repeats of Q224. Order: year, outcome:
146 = 6.822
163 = 7.323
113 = 7.282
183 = 6.632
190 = 6.474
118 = 7.205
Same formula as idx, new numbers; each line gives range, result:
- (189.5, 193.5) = 6.64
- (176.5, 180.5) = 6.48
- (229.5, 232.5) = 7.15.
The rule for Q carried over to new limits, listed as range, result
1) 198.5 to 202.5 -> 6.67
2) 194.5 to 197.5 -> 6.68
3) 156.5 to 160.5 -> 7.38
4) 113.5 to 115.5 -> 6.85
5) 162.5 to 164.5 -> 7.29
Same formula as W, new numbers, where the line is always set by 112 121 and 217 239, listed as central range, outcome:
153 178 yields 0.3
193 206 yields 0.8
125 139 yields -0.1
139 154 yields -0.1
